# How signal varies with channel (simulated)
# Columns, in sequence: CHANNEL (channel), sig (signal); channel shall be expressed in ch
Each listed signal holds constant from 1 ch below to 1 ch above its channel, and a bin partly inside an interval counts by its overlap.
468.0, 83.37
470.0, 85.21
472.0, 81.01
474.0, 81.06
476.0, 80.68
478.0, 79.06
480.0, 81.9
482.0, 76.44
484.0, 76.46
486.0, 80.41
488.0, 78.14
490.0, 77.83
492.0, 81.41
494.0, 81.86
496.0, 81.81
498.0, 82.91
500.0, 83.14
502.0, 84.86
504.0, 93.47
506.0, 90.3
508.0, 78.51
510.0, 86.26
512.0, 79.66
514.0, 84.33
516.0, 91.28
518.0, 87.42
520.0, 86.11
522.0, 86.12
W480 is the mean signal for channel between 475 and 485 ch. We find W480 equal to 78.9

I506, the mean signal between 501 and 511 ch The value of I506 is 86.7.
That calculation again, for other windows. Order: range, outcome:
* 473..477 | 80.9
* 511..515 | 82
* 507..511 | 82.4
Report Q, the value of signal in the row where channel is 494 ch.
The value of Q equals 81.86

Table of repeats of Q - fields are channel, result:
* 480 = 81.9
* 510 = 86.26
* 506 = 90.3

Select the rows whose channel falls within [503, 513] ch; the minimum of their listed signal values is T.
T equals 78.51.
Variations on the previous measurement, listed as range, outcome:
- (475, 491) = 76.44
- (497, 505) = 82.91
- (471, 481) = 79.06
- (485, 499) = 77.83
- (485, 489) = 78.14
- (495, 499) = 81.81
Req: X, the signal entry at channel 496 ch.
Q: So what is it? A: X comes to 81.81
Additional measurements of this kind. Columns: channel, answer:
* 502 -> 84.86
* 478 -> 79.06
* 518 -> 87.42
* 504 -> 93.47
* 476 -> 80.68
